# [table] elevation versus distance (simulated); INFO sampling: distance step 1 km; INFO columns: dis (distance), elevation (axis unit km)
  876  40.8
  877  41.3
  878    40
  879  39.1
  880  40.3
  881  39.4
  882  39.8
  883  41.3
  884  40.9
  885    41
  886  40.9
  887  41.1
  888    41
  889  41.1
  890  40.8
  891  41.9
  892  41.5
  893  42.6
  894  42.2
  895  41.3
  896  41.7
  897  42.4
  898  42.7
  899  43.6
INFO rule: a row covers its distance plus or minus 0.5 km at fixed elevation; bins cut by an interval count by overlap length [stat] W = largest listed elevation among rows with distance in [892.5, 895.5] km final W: 42.6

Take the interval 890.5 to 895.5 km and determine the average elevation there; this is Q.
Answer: 41.9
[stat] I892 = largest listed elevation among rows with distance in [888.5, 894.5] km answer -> 42.6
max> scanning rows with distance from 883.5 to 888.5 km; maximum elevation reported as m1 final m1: 41.1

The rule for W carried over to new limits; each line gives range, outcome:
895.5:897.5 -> 42.4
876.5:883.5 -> 41.3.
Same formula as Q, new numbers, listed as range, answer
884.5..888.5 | 41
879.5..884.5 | 40.3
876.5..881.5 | 40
